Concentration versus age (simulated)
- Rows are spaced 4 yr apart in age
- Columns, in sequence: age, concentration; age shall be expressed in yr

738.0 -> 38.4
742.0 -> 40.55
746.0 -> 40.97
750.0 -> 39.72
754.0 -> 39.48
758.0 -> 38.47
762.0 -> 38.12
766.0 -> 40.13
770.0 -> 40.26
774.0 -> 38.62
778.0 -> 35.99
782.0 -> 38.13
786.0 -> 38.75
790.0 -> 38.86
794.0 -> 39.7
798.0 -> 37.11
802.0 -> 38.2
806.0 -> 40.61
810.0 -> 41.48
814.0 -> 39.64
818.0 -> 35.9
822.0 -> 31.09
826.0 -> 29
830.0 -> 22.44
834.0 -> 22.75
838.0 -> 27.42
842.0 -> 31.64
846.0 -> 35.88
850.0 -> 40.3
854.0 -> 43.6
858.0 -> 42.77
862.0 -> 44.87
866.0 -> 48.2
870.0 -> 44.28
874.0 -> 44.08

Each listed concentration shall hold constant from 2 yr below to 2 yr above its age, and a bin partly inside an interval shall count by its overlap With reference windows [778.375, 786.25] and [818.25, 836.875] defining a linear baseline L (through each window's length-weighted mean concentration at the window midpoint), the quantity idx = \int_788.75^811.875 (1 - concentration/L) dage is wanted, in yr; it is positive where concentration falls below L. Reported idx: -3.98 yr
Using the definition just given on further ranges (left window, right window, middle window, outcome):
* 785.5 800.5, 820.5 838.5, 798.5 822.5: -4.1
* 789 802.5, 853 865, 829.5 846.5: 5.8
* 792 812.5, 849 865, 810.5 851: 9.5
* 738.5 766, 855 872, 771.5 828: 6.0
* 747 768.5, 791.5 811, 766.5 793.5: 0.5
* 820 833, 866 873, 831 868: 0.3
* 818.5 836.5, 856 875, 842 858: -0.6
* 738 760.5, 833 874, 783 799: 0.3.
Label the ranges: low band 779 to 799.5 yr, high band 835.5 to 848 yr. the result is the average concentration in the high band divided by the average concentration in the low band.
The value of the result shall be 0.81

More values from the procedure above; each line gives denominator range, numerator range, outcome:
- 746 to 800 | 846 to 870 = 1.12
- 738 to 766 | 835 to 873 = 1.00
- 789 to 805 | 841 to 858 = 1.01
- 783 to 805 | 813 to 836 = 0.77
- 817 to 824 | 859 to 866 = 1.37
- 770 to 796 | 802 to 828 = 0.95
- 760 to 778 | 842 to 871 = 1.08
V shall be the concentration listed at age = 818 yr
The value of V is 35.9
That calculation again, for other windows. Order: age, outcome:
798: 37.11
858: 42.77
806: 40.61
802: 38.2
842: 31.64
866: 48.2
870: 44.28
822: 31.09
